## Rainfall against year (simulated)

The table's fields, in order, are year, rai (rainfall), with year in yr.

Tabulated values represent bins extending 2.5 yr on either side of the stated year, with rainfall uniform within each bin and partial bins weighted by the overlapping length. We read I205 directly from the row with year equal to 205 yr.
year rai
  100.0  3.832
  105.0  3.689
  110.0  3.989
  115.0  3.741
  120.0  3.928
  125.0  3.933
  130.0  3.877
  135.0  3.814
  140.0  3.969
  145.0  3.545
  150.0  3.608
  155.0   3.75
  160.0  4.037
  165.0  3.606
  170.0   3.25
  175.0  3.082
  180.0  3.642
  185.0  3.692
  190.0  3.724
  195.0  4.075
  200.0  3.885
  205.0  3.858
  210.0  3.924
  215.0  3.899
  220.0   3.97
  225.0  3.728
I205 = 3.858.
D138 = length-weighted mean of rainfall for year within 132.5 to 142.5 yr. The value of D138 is 3.89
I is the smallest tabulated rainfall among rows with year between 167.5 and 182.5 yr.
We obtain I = 3.082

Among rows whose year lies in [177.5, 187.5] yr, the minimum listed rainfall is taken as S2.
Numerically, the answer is 3.642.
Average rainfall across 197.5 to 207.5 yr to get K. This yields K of 3.87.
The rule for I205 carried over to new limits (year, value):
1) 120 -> 3.928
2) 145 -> 3.545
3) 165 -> 3.606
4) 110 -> 3.989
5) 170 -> 3.25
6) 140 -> 3.969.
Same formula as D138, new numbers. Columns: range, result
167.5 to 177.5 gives 3.17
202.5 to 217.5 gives 3.89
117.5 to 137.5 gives 3.89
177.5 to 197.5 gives 3.78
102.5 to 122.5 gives 3.84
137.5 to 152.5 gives 3.71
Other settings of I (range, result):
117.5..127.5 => 3.928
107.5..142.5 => 3.741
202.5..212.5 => 3.858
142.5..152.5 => 3.545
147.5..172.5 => 3.25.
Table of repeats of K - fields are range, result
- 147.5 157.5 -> 3.68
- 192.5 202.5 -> 3.98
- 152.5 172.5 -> 3.66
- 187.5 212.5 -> 3.89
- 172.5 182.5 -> 3.36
